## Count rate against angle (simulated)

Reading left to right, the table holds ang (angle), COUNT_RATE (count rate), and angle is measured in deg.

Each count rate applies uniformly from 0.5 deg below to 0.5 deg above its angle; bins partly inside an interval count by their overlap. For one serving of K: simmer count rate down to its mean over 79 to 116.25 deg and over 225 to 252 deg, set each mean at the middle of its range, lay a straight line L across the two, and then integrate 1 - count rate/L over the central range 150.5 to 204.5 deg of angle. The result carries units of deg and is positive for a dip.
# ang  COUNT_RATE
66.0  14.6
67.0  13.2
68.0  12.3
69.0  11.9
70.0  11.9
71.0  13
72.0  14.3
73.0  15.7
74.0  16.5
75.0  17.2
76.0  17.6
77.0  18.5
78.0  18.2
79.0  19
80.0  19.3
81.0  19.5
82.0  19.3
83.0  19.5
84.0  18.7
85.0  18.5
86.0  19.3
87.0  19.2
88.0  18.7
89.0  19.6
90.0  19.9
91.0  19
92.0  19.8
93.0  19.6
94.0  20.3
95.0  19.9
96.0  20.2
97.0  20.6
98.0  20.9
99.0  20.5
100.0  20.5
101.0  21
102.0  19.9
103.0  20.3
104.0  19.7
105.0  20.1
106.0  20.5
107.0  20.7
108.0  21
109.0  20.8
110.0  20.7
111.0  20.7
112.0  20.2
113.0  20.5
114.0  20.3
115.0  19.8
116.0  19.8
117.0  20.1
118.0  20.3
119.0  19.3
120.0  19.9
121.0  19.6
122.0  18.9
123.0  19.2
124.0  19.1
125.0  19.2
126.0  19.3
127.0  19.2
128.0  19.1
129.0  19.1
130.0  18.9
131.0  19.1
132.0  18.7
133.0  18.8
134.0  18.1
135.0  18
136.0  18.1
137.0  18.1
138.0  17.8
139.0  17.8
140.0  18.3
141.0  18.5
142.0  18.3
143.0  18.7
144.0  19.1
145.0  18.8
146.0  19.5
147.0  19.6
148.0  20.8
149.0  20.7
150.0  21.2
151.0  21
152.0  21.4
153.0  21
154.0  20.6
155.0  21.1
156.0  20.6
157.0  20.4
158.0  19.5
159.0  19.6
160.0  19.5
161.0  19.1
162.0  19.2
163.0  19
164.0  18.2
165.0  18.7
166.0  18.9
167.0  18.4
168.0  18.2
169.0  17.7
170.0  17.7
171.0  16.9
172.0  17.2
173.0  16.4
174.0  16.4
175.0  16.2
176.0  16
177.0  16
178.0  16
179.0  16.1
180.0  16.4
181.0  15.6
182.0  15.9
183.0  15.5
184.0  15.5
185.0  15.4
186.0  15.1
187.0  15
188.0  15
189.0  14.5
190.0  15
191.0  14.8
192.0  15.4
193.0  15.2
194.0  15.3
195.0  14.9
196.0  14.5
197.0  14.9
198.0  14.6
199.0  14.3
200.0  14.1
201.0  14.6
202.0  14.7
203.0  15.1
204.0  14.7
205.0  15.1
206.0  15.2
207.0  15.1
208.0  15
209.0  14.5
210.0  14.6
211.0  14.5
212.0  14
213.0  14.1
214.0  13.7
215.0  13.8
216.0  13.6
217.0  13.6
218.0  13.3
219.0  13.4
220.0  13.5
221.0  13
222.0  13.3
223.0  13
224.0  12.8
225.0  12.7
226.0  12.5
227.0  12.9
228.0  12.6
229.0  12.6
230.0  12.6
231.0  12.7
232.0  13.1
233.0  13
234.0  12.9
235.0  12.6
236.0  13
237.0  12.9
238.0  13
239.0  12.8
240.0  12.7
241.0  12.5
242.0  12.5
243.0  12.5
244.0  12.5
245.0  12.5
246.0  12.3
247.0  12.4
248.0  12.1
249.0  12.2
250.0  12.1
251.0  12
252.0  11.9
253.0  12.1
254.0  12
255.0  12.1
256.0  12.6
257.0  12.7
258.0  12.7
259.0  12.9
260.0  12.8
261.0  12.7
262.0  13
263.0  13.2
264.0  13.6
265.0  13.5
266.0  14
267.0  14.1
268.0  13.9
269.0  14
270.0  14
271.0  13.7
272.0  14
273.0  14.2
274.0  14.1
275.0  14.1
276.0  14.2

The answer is -3.66 deg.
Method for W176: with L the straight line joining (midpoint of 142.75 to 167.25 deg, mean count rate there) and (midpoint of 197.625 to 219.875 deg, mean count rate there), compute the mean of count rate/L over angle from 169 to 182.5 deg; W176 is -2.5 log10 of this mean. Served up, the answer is 0.08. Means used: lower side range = 19.8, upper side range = 14.3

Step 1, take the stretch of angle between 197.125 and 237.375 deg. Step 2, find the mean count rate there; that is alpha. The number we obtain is 13.7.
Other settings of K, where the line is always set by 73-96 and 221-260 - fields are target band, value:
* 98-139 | -4.84 deg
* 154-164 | -2.41 deg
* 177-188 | -0.51 deg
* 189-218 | -1.00 deg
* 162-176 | -1.97 deg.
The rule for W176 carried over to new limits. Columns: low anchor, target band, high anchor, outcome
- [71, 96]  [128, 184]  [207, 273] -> -0.15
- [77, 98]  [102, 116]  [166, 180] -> -0.09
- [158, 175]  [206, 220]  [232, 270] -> 0.08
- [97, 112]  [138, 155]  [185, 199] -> -0.11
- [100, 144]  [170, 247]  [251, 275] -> 0.10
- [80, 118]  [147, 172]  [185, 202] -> -0.17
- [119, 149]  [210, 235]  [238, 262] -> 0.06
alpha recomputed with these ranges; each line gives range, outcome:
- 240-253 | 12.3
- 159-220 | 15.7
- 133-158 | 19.5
